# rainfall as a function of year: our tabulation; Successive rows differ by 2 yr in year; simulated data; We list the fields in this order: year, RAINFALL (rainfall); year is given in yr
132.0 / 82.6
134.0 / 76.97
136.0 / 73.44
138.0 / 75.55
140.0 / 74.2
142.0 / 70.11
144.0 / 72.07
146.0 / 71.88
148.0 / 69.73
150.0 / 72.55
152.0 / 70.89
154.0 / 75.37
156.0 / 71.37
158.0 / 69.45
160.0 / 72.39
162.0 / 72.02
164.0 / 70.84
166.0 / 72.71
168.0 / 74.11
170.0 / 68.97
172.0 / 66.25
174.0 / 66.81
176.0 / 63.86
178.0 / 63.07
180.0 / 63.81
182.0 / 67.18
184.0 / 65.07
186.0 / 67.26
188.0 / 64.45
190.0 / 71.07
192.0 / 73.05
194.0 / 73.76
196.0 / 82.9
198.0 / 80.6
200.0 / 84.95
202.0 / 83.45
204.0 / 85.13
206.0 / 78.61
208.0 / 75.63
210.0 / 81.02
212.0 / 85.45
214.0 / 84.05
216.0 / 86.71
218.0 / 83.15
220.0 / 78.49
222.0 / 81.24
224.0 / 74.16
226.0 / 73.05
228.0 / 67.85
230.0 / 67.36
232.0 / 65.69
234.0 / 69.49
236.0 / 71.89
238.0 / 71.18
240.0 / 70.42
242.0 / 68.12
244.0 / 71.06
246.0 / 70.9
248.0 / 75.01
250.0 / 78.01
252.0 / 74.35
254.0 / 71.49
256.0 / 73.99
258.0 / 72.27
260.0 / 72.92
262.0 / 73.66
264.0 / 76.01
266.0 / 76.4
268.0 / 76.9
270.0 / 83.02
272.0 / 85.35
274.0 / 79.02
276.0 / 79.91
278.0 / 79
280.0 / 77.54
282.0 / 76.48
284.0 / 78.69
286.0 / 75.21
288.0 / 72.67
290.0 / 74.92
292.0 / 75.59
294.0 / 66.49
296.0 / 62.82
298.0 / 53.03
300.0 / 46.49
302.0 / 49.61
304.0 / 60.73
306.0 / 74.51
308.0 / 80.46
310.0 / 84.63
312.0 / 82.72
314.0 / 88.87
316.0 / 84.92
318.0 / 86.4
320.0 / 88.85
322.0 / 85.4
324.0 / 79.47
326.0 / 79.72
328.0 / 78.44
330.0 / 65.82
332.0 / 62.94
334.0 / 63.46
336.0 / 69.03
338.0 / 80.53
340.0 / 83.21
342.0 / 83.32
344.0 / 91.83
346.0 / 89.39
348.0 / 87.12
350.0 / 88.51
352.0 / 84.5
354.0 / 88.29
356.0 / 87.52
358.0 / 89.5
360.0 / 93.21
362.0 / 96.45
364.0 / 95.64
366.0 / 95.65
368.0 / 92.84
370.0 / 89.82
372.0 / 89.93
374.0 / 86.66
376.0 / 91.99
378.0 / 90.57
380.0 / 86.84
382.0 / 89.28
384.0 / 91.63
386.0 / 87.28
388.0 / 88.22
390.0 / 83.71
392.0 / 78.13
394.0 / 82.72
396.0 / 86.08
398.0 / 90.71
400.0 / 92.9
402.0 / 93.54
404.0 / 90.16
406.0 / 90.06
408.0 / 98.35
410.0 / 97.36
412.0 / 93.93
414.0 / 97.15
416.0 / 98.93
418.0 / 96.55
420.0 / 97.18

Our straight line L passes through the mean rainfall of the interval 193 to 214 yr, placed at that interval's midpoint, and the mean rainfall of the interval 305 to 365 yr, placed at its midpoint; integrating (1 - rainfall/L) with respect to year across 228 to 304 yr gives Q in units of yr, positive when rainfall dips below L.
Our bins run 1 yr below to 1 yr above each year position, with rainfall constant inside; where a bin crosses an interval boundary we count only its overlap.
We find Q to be 9.6 yr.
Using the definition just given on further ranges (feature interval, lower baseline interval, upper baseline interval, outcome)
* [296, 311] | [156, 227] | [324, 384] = 3.26 yr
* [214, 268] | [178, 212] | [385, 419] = 3.08 yr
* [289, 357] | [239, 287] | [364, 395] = 4.70 yr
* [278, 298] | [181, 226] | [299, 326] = 1.07 yr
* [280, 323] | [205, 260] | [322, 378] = 3.63 yr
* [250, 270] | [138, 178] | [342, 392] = 1.26 yr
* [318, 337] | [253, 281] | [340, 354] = 2.07 yr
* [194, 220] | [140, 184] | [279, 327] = -3.97 yr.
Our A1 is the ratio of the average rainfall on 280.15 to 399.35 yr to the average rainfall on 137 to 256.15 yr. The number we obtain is 1.11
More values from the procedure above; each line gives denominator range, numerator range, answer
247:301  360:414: 1.23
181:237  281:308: 0.89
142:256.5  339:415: 1.23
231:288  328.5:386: 1.15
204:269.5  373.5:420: 1.21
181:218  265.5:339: 0.97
